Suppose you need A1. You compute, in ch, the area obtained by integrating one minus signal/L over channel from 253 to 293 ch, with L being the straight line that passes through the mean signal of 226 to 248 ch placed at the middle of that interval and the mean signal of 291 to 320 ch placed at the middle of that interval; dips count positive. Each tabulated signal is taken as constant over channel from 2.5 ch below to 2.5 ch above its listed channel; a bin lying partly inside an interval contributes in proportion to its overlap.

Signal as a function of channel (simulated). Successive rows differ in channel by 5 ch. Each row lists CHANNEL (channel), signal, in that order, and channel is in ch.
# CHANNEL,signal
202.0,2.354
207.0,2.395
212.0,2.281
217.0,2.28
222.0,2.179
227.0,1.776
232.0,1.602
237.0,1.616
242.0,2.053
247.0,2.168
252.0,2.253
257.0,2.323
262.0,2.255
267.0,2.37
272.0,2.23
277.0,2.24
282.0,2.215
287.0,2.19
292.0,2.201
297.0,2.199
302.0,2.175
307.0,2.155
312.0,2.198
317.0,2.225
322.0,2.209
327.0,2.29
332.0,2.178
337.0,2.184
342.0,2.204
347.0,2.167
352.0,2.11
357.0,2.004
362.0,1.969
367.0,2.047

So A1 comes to -4.76 ch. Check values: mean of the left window 1.83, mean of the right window 2.19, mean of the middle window 2.25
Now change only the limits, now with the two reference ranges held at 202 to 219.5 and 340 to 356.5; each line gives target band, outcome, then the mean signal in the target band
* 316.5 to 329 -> -0.39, 2.24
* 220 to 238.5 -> 4.08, 1.79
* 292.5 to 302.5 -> 0.07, 2.19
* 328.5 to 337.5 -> -0.13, 2.19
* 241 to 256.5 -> 0.57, 2.19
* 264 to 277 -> -0.25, 2.29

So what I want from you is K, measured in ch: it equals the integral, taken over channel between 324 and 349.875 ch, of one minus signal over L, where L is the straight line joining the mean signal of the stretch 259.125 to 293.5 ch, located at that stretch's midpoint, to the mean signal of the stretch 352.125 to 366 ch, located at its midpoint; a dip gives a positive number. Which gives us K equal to -1.6 ch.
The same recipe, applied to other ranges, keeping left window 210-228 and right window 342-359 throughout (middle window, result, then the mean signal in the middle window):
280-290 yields -0.32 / 2.2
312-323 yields -0.47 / 2.21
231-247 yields 2.32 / 1.84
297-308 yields -0.24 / 2.17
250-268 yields -1.30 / 2.3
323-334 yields -0.59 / 2.23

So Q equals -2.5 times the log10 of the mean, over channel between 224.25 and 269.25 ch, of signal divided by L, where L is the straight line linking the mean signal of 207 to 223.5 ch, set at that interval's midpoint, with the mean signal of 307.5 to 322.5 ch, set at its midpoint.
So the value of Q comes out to 0.10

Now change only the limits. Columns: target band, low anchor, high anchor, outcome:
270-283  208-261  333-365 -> -0.074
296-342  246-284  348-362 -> -0.033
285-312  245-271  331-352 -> 0.020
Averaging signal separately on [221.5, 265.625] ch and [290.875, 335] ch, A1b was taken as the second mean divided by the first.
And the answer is 1.1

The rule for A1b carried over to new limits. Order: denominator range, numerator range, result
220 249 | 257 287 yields 1.20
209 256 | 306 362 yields 1.06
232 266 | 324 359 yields 1.04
